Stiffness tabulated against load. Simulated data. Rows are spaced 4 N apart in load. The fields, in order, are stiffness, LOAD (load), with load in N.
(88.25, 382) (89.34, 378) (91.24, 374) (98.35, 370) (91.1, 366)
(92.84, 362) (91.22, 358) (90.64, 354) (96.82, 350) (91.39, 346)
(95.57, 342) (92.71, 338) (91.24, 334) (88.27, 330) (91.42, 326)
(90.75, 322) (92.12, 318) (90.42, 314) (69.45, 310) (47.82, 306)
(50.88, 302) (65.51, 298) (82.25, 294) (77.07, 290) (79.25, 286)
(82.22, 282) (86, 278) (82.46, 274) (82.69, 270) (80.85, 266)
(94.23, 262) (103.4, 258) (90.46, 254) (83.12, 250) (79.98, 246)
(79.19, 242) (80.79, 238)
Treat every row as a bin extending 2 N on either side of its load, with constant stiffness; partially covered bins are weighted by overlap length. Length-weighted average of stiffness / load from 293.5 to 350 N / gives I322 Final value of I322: 81.9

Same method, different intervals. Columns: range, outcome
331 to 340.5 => 91.8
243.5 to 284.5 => 86.4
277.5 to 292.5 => 80.7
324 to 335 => 90.2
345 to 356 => 93.1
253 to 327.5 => 80.8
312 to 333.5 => 90.6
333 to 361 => 92.9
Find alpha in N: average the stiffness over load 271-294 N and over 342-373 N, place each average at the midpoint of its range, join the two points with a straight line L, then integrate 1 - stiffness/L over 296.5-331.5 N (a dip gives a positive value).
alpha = 4.22 N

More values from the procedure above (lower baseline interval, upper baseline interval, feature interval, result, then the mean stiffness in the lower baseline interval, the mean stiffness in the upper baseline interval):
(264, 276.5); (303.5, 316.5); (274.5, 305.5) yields 0.9 N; 82.2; 69.4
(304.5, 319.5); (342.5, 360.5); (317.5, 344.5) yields -2.6 N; 75.3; 92.8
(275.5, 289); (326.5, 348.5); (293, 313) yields 5.2 N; 82.1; 91.9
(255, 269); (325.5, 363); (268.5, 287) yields 1.9 N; 91.9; 92.2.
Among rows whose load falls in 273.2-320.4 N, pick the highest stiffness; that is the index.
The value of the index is 92.12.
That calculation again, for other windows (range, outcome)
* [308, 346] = 95.57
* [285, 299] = 82.25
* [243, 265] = 103.4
